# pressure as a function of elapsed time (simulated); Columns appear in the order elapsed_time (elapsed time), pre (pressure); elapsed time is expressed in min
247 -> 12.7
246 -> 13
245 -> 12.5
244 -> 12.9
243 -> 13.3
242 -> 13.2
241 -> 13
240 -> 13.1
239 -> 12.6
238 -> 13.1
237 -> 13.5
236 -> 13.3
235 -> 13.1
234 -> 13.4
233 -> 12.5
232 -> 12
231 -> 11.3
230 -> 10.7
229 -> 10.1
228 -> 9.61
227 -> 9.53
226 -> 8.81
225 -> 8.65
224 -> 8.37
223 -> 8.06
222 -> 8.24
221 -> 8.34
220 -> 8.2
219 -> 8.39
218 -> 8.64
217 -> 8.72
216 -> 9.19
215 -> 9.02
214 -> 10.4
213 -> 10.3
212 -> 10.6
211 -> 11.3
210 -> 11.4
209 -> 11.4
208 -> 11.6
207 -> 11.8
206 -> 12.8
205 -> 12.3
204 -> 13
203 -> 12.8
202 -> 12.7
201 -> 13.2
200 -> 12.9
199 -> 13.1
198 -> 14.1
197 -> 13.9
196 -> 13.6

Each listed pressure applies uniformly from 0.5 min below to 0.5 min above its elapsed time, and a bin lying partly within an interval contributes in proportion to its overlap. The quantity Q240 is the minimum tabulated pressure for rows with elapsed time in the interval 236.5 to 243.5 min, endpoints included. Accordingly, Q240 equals 12.6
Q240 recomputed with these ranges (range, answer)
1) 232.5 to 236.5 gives 12.5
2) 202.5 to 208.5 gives 11.6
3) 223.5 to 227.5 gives 8.37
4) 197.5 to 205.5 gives 12.3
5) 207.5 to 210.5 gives 11.4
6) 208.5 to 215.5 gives 9.02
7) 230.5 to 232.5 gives 11.3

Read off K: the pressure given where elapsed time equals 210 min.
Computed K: 11.4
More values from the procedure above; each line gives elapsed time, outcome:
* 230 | 10.7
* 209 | 11.4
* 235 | 13.1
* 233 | 12.5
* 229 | 10.1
